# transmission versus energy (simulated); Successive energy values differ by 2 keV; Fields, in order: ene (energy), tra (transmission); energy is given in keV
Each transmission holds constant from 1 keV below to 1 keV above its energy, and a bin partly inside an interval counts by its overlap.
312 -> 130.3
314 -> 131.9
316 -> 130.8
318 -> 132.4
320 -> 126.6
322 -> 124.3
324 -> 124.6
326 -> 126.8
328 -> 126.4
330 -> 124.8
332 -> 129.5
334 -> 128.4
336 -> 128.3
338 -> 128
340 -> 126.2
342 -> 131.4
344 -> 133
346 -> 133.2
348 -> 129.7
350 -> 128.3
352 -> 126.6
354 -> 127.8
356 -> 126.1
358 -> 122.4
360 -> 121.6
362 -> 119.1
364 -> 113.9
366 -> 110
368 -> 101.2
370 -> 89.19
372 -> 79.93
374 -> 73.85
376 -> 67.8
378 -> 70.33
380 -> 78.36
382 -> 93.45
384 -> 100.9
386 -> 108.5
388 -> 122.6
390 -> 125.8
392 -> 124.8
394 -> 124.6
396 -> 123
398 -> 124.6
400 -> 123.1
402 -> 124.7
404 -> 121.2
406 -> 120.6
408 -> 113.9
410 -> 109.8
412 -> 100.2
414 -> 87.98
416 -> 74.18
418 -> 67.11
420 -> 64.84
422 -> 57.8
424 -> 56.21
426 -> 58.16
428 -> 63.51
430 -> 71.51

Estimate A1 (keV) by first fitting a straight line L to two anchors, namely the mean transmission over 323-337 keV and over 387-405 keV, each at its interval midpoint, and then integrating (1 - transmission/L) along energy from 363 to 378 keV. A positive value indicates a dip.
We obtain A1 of 4.3 keV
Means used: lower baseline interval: 127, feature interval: 89.5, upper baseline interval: 124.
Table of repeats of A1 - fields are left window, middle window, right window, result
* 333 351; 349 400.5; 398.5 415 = 5.3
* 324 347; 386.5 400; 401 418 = -1.7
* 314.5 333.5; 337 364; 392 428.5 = -2.0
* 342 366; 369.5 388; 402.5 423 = 4.1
